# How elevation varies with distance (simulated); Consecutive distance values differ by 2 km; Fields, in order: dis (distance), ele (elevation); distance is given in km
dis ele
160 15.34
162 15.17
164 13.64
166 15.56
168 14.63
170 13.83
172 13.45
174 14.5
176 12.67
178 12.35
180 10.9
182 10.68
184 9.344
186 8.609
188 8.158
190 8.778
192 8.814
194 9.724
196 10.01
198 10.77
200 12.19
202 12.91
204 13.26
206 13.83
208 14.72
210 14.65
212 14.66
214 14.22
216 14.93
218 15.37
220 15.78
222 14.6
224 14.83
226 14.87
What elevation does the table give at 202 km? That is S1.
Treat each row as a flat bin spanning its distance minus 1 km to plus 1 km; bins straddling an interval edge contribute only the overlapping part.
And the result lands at 12.91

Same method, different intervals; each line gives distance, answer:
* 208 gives 14.72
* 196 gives 10.01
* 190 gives 8.778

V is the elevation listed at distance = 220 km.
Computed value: 15.78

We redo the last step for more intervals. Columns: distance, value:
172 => 13.45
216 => 14.93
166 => 15.56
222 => 14.6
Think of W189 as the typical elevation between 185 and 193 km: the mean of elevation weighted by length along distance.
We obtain 8.59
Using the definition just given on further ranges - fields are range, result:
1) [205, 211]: 14.4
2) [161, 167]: 14.8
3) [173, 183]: 12.2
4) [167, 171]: 14.2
